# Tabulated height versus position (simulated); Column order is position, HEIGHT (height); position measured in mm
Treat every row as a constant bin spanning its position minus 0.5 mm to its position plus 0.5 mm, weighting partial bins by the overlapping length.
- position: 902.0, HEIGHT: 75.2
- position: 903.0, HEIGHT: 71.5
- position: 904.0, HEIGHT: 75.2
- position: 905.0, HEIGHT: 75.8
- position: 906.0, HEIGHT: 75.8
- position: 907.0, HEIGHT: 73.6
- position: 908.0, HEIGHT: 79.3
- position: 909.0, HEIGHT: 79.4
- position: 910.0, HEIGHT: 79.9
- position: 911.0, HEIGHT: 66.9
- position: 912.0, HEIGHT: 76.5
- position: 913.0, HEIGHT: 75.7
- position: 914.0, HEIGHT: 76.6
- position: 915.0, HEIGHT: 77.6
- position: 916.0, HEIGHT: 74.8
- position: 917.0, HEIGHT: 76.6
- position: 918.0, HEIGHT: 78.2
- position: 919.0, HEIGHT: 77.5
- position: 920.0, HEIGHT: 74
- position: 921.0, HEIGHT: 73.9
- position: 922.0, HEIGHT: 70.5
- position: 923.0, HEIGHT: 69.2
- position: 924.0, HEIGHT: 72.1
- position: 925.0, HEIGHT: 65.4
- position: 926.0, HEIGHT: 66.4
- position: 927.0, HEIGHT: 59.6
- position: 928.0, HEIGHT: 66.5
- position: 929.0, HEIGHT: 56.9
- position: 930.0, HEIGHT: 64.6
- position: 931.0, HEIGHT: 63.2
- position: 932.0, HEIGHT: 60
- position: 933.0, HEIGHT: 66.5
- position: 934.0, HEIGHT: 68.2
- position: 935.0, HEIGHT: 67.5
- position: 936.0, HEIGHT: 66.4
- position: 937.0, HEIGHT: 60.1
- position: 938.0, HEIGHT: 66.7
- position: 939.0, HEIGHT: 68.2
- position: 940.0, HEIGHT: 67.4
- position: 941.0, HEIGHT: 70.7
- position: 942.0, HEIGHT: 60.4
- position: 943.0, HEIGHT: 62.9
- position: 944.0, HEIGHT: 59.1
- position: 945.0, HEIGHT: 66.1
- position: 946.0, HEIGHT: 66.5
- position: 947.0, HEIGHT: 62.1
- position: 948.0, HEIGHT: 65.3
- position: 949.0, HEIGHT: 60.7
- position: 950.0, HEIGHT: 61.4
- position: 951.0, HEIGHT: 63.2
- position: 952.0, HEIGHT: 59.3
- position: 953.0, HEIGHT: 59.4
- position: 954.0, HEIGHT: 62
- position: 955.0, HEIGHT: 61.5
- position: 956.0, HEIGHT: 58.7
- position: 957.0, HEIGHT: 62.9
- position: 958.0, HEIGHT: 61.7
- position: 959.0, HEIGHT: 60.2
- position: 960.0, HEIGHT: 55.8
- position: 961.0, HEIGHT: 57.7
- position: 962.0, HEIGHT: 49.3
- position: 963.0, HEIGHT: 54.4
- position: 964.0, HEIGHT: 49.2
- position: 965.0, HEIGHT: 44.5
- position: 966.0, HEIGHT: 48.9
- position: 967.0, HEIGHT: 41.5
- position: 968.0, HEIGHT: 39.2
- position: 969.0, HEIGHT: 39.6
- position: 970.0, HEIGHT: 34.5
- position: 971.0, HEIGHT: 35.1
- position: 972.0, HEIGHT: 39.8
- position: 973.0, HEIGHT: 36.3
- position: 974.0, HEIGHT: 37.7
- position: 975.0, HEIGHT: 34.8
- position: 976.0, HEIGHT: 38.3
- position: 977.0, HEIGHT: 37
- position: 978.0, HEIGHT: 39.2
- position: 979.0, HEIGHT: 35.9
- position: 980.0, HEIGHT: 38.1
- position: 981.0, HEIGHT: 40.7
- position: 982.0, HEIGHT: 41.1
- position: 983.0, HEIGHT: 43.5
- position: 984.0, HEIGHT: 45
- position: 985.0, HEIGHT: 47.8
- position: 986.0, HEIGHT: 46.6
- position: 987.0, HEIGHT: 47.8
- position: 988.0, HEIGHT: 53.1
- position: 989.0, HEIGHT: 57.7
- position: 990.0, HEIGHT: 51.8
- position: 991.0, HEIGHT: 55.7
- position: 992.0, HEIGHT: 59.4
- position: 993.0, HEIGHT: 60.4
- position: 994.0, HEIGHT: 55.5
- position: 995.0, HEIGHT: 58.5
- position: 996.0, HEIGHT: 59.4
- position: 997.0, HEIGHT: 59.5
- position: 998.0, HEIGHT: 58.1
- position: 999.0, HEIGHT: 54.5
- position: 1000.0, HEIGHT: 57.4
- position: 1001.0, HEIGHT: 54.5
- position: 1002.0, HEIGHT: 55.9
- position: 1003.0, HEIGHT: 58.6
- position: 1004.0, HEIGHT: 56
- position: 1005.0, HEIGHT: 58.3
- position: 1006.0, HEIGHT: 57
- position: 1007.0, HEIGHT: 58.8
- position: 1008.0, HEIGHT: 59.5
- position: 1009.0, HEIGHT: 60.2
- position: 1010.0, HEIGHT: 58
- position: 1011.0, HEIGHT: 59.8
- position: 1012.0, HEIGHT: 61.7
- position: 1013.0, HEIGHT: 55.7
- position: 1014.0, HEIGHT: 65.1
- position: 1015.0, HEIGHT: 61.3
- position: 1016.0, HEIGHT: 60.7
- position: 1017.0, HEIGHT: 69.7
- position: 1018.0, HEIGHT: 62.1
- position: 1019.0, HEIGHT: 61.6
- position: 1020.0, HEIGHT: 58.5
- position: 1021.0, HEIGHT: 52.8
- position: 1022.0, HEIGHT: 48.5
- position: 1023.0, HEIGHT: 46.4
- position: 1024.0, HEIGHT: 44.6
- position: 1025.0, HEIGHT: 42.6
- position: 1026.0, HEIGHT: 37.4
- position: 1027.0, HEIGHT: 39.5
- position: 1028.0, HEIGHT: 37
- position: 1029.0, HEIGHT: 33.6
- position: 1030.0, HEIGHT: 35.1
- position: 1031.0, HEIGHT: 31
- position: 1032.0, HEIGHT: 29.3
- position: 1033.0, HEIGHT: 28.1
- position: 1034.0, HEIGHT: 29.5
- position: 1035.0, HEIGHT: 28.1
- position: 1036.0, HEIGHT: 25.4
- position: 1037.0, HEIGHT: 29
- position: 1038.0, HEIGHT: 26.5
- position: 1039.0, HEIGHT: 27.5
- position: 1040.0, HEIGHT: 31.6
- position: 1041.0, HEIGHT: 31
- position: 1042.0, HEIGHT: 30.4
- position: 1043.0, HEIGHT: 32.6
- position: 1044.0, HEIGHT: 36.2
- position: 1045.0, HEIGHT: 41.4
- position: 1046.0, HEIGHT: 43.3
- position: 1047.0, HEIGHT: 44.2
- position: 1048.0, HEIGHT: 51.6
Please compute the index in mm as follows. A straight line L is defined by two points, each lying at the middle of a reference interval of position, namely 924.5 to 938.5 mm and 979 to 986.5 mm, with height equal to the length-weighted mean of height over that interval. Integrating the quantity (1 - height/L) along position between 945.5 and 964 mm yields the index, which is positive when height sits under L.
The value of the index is -1.8 mm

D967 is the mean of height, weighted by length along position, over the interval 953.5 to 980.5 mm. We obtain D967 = 46.4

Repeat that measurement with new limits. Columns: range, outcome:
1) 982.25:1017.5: 56.5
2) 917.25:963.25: 64.3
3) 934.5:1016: 54.4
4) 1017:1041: 39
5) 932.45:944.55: 65.3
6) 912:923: 75.3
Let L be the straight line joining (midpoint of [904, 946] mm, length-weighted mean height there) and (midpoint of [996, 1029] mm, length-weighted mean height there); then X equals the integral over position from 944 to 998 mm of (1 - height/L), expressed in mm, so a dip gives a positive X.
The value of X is 9.5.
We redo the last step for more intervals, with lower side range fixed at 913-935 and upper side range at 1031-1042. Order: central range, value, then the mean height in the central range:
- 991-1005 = -4.8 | 57.5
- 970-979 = 2.5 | 37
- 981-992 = -0.6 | 49.1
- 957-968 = 0.7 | 52.2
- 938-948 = -0.4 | 64.9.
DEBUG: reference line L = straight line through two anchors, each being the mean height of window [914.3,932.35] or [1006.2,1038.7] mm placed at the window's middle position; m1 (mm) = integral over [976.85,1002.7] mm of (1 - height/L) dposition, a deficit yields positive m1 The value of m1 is 1.52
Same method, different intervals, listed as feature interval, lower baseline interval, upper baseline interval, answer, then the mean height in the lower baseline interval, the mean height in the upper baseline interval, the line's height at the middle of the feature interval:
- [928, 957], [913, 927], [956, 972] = -1.45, 72.9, 49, 60.7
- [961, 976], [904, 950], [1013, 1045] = 4.08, 69.1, 41.3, 57.8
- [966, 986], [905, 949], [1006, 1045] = 6.04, 69.2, 44.5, 56.9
